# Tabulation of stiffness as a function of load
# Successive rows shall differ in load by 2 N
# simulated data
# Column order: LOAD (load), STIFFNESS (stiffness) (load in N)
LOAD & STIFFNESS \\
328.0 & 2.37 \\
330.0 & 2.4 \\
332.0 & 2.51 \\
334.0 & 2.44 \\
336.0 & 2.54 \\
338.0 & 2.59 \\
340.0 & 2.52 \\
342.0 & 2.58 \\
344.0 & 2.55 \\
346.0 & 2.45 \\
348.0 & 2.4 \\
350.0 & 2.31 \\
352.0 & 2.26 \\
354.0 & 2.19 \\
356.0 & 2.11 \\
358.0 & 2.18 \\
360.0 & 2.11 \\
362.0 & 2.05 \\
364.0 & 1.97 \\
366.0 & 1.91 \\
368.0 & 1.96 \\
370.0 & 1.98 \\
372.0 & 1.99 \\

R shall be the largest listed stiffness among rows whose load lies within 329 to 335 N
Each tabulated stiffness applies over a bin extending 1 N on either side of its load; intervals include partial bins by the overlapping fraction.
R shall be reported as 2.51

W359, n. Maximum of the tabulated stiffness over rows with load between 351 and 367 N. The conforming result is 2.26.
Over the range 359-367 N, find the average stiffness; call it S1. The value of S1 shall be 2.01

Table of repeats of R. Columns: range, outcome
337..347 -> 2.59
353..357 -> 2.19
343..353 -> 2.55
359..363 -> 2.11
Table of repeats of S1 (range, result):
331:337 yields 2.5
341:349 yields 2.5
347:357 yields 2.25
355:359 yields 2.15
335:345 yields 2.56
